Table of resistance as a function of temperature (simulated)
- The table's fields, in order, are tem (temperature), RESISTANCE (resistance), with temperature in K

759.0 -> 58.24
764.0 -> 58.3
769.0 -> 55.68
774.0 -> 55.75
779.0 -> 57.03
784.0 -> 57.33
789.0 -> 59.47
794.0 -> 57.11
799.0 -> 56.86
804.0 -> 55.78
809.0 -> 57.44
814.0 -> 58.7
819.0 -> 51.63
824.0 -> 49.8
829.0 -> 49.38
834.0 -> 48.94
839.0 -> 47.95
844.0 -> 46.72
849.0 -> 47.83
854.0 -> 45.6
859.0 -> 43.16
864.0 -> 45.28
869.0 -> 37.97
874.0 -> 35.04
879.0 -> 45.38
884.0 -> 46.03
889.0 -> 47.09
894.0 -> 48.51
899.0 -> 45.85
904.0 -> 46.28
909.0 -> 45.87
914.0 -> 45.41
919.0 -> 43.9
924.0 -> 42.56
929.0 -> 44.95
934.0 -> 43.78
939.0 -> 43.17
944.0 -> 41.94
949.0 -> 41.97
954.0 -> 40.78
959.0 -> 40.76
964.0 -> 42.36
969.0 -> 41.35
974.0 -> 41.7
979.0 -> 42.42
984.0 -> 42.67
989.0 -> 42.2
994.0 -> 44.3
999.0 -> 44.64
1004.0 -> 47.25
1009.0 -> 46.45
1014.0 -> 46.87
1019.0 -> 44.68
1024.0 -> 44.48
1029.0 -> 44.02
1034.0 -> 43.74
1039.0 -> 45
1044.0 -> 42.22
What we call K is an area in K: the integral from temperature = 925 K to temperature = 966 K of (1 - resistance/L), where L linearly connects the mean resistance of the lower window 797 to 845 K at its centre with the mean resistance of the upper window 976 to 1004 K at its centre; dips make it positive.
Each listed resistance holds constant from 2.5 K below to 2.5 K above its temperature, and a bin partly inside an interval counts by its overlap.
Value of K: 3.1 K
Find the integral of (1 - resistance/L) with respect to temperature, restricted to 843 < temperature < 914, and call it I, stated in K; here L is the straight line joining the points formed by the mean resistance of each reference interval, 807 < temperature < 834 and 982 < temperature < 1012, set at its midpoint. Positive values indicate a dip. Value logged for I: 7.7 K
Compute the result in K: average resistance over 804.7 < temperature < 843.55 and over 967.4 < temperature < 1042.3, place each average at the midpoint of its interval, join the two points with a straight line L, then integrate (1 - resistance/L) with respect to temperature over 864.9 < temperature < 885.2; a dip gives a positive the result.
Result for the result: 3.5 K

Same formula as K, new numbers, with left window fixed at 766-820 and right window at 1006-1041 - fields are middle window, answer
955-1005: 4.73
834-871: 5.84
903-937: 3.88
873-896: 3.16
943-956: 1.94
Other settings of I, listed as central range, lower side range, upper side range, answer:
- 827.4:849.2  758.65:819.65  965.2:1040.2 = 2.4 K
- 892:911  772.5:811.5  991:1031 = 1.7 K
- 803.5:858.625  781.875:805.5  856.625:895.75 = 0.8 K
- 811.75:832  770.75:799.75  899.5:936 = 0.6 K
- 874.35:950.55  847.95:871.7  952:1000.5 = -2.8 K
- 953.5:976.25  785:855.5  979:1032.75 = 2.4 K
